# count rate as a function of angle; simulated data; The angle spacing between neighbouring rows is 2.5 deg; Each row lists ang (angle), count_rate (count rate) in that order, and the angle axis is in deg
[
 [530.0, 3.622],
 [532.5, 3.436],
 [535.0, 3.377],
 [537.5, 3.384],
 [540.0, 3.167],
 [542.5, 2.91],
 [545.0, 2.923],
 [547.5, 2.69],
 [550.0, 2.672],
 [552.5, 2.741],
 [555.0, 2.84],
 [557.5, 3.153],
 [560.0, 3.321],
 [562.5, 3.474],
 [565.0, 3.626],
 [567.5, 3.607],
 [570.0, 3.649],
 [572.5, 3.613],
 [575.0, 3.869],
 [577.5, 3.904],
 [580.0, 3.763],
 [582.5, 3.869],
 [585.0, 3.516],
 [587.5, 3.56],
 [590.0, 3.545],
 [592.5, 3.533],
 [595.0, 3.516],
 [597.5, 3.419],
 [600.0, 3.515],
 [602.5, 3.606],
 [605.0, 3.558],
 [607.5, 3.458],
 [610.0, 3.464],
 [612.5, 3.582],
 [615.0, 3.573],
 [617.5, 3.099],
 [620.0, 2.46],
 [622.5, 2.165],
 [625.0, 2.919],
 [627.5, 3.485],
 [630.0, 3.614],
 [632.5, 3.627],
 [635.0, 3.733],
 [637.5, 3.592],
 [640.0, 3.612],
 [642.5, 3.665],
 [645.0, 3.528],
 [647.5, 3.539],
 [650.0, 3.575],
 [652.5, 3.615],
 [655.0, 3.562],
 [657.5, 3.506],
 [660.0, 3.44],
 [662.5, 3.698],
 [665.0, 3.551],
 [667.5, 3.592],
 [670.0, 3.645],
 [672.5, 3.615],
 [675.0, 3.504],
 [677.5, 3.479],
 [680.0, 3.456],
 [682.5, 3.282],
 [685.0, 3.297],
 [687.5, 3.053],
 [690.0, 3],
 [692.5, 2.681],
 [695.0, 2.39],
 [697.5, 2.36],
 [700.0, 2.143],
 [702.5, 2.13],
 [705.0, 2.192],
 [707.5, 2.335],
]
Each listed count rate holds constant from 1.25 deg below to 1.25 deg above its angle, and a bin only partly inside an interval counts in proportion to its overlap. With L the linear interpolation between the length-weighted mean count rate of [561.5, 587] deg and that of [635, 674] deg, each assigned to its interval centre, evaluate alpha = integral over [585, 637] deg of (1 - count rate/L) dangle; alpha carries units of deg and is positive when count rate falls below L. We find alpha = 3.8 deg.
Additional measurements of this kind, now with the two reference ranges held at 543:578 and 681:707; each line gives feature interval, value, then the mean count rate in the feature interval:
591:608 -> -2.36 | 3.52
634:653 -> -4.74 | 3.61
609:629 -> -0.63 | 3.1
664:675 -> -3.29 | 3.59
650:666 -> -4.23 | 3.56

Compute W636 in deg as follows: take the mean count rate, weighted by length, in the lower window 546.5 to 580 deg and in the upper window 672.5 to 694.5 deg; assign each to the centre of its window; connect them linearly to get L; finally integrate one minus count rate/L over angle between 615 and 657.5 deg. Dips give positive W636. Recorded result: -1.4 deg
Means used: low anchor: 3.34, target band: 3.37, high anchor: 3.21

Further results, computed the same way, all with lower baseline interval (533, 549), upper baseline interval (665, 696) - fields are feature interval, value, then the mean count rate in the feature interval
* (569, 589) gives -3.71 deg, 3.72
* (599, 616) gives -1.95 deg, 3.54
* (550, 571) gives -1.00 deg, 3.26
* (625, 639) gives -1.50 deg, 3.55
